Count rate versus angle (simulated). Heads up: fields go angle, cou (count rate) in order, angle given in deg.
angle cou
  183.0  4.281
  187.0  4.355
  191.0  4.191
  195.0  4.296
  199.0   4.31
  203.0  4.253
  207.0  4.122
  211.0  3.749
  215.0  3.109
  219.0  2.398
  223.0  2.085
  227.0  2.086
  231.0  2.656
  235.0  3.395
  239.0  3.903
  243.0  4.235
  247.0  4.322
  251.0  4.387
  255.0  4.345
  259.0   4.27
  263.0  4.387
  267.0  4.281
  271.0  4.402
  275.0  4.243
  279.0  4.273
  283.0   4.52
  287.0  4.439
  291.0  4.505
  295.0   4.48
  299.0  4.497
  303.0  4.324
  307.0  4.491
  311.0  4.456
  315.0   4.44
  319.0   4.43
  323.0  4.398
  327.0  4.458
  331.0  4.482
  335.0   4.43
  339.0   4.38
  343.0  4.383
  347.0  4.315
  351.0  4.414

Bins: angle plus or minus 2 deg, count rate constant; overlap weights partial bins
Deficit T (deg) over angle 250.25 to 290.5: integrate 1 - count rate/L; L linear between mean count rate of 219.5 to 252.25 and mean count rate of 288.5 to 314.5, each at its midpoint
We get -4.7 deg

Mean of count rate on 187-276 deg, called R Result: 3.8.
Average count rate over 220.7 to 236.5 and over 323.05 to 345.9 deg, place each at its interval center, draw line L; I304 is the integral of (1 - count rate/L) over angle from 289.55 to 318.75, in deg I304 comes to -4.4 deg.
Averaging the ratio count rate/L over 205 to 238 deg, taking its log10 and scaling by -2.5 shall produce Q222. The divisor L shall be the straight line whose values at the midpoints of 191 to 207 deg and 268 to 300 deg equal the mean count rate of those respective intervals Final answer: 0.40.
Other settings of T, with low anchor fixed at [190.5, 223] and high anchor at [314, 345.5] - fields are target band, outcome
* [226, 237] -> 3.1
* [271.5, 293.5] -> -1.4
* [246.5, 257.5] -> -1.1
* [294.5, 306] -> -0.5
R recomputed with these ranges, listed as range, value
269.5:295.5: 4.4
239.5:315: 4.37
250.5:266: 4.34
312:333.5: 4.44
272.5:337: 4.43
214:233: 2.43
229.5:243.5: 3.51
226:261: 3.78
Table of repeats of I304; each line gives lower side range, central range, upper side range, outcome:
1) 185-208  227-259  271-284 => 3.8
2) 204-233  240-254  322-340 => -4.1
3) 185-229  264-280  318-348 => -1.3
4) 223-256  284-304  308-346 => -1.8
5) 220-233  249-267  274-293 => -4.7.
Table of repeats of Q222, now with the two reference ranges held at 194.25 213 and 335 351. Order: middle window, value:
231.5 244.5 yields 0.14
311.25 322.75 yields -0.03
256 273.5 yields -0.02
